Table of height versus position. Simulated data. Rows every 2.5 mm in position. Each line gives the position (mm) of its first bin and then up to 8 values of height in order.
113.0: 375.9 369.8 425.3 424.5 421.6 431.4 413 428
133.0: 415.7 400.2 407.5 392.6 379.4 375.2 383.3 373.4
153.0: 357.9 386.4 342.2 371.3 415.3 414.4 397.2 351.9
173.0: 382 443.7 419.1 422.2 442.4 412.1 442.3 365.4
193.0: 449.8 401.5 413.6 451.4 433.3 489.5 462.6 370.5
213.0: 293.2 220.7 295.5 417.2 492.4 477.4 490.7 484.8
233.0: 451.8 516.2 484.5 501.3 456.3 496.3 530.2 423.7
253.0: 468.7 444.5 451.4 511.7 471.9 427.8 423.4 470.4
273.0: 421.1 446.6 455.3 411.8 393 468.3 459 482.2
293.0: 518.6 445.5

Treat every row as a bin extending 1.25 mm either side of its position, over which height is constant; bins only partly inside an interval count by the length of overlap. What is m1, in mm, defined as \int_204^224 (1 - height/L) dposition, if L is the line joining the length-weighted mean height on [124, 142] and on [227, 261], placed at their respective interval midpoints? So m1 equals 3.5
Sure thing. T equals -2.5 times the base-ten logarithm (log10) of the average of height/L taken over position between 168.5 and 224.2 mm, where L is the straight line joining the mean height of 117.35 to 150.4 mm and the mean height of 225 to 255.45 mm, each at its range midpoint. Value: 0.12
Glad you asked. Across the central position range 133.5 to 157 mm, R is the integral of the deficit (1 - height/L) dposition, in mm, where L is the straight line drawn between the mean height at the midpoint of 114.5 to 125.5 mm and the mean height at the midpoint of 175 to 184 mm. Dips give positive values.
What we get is 2.02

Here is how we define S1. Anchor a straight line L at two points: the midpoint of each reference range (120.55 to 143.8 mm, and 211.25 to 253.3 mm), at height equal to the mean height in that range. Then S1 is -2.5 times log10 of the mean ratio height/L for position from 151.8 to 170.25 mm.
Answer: 0.10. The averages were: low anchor 411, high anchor 440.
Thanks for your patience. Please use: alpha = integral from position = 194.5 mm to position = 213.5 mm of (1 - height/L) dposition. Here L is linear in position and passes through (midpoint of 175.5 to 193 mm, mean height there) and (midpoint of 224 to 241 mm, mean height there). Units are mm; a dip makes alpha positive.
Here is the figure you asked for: 1.2 mm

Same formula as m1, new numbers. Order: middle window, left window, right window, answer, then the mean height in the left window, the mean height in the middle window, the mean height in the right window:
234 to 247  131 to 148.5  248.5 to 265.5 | -1.1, 395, 491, 462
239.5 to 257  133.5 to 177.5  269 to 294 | -1.6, 388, 474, 452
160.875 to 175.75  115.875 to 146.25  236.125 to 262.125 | 1.2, 409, 396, 478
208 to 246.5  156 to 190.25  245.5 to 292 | 0.2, 403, 431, 455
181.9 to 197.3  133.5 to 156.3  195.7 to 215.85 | -0.9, 385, 418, 400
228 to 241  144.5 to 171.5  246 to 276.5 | -1.5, 379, 487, 459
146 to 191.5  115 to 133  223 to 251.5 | 5.0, 418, 396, 484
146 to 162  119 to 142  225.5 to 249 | 2.3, 415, 370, 489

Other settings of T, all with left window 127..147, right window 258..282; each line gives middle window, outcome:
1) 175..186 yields -0.03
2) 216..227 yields 0.06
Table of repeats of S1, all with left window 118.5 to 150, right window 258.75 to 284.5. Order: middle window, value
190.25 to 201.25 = 0.01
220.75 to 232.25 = -0.11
